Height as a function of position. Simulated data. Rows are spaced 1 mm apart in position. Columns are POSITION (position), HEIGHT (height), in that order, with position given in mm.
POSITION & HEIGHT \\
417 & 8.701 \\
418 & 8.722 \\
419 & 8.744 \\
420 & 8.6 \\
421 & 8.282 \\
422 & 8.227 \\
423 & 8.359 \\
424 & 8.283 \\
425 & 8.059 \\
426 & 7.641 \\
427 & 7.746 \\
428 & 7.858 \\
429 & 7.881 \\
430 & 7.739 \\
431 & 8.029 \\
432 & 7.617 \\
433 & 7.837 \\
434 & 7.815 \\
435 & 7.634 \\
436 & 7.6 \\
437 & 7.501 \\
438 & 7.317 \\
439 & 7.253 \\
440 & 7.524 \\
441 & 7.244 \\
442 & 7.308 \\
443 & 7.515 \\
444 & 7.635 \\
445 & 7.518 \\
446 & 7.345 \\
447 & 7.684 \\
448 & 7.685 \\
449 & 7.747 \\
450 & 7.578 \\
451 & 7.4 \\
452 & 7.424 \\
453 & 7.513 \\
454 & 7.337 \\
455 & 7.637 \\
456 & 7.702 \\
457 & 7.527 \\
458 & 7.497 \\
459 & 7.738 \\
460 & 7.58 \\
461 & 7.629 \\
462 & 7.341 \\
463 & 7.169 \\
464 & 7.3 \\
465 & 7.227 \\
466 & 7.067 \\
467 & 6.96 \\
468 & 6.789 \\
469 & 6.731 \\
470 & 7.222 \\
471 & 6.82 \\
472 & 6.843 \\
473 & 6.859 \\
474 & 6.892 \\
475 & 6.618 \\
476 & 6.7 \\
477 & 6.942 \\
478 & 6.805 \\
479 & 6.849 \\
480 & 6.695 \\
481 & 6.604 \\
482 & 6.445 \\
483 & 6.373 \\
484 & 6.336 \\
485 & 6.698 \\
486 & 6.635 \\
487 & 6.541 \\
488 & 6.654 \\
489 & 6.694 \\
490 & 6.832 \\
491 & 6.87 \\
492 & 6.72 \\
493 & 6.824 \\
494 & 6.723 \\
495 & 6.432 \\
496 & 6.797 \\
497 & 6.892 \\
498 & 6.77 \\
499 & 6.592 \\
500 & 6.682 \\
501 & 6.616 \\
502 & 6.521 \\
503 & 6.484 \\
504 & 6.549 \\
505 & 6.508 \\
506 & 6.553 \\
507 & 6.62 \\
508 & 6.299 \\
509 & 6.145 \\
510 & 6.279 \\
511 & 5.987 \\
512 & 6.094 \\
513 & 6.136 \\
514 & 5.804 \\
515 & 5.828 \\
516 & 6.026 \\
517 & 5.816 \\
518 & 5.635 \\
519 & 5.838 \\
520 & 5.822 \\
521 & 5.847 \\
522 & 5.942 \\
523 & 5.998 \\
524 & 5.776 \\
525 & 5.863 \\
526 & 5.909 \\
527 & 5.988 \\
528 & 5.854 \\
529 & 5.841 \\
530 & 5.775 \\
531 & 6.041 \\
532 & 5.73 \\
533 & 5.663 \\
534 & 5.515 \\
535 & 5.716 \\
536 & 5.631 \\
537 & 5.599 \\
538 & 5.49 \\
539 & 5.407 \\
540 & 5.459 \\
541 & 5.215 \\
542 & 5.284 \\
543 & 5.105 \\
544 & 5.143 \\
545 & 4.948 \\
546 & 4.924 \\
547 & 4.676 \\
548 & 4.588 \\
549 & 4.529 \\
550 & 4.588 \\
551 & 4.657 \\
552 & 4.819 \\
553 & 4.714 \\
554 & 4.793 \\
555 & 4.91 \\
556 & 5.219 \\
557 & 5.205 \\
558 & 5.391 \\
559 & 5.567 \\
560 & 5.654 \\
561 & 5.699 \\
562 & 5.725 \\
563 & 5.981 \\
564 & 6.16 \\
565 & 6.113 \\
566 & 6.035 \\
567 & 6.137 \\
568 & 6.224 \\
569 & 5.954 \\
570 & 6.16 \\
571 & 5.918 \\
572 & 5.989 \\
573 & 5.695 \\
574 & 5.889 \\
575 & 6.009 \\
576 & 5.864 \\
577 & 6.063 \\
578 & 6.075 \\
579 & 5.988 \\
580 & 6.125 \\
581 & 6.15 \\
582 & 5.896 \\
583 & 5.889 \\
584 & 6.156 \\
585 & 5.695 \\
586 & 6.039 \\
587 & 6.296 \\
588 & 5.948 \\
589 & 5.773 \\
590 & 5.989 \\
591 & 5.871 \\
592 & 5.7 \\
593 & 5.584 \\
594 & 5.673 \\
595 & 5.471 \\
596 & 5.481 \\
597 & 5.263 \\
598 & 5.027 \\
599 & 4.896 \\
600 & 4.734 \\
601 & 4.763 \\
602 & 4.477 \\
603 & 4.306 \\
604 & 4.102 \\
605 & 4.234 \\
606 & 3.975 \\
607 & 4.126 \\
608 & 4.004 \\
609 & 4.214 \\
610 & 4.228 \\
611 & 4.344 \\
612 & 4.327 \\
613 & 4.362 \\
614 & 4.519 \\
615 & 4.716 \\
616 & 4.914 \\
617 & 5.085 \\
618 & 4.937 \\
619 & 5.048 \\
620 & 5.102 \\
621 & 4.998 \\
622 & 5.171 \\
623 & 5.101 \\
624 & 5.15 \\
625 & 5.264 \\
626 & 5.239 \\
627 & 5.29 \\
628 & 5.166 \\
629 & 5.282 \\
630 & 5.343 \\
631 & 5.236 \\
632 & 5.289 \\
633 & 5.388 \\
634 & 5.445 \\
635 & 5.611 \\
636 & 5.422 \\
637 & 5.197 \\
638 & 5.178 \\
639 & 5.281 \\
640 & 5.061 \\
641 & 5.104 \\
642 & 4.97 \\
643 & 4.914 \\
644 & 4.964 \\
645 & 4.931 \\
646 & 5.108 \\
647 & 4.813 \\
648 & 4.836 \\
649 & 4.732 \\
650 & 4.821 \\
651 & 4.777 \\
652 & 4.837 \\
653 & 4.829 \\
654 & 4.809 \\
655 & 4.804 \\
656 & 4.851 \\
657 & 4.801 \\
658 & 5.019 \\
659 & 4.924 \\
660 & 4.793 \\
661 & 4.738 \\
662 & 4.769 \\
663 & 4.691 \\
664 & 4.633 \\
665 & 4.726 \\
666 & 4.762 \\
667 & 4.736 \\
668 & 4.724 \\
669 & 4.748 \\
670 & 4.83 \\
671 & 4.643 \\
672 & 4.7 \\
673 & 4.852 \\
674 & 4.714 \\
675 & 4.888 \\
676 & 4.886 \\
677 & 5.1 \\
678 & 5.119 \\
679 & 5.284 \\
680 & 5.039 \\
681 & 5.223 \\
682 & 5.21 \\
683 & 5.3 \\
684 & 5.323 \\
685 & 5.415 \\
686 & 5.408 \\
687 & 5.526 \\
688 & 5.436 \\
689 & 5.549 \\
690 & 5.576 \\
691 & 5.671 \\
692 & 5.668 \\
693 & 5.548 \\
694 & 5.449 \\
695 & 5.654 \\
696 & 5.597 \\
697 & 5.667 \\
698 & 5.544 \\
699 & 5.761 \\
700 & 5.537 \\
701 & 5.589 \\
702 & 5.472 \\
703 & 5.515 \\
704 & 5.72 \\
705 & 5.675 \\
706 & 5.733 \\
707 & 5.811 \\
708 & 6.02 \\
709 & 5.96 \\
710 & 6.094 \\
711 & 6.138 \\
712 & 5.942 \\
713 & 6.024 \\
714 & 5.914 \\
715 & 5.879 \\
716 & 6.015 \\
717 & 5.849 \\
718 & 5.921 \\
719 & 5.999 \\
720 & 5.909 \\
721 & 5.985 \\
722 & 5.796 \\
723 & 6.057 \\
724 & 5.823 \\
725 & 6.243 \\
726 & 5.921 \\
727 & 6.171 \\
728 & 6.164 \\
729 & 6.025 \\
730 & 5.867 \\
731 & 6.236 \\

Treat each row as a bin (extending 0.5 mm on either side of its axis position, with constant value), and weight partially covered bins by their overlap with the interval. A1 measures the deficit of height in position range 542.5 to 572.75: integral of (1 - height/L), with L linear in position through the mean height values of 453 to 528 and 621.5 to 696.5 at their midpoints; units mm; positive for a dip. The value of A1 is 3.1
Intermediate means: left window 6.63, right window 5.09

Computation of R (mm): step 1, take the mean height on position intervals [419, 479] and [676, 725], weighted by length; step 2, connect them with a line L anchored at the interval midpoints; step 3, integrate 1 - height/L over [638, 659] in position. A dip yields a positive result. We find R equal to 3.87 mm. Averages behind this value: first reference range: 7.49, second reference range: 5.65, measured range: 4.92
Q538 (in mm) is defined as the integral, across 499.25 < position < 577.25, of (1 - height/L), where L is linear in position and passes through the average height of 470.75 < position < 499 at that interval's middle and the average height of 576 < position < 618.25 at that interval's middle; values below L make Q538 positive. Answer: 3.24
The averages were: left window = 6.71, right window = 5.19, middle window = 5.73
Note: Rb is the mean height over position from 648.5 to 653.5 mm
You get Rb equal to 4.8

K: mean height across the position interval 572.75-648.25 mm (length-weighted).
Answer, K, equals 5.21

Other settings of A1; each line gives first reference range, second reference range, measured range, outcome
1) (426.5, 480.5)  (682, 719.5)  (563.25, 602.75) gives 4.4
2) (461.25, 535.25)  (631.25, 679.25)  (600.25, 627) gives 3.4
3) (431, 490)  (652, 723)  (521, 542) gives 2.9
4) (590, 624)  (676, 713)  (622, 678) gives 2.2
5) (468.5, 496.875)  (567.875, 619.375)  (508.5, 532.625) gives 1.3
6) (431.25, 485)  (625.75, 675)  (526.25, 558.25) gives 5.0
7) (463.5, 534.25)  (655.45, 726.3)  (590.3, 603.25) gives 1.5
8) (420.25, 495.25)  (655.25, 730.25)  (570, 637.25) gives 9.6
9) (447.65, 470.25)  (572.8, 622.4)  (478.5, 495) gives 0.7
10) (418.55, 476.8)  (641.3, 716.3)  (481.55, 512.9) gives 2.1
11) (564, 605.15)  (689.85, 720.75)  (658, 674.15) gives 2.8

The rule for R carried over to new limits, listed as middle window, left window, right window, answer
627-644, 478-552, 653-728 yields 1.09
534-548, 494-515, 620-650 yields 1.87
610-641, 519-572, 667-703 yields 1.79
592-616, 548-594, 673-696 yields 3.93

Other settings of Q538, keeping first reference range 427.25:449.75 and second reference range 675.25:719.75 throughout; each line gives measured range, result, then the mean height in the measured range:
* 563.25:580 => 1.4 mm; 6.02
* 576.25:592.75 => 1.3 mm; 5.97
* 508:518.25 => 1.5 mm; 6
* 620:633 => 2.0 mm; 5.21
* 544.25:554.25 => 3.0 mm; 4.73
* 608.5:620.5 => 3.1 mm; 4.65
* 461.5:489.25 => 1.9 mm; 6.82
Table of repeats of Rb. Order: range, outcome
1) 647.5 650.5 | 4.8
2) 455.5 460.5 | 7.61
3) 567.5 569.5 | 6.09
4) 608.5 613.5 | 4.29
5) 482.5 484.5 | 6.35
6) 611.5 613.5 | 4.34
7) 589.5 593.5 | 5.79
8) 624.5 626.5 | 5.25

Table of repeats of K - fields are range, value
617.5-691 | 5.05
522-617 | 5.39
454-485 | 7.03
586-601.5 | 5.52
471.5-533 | 6.36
